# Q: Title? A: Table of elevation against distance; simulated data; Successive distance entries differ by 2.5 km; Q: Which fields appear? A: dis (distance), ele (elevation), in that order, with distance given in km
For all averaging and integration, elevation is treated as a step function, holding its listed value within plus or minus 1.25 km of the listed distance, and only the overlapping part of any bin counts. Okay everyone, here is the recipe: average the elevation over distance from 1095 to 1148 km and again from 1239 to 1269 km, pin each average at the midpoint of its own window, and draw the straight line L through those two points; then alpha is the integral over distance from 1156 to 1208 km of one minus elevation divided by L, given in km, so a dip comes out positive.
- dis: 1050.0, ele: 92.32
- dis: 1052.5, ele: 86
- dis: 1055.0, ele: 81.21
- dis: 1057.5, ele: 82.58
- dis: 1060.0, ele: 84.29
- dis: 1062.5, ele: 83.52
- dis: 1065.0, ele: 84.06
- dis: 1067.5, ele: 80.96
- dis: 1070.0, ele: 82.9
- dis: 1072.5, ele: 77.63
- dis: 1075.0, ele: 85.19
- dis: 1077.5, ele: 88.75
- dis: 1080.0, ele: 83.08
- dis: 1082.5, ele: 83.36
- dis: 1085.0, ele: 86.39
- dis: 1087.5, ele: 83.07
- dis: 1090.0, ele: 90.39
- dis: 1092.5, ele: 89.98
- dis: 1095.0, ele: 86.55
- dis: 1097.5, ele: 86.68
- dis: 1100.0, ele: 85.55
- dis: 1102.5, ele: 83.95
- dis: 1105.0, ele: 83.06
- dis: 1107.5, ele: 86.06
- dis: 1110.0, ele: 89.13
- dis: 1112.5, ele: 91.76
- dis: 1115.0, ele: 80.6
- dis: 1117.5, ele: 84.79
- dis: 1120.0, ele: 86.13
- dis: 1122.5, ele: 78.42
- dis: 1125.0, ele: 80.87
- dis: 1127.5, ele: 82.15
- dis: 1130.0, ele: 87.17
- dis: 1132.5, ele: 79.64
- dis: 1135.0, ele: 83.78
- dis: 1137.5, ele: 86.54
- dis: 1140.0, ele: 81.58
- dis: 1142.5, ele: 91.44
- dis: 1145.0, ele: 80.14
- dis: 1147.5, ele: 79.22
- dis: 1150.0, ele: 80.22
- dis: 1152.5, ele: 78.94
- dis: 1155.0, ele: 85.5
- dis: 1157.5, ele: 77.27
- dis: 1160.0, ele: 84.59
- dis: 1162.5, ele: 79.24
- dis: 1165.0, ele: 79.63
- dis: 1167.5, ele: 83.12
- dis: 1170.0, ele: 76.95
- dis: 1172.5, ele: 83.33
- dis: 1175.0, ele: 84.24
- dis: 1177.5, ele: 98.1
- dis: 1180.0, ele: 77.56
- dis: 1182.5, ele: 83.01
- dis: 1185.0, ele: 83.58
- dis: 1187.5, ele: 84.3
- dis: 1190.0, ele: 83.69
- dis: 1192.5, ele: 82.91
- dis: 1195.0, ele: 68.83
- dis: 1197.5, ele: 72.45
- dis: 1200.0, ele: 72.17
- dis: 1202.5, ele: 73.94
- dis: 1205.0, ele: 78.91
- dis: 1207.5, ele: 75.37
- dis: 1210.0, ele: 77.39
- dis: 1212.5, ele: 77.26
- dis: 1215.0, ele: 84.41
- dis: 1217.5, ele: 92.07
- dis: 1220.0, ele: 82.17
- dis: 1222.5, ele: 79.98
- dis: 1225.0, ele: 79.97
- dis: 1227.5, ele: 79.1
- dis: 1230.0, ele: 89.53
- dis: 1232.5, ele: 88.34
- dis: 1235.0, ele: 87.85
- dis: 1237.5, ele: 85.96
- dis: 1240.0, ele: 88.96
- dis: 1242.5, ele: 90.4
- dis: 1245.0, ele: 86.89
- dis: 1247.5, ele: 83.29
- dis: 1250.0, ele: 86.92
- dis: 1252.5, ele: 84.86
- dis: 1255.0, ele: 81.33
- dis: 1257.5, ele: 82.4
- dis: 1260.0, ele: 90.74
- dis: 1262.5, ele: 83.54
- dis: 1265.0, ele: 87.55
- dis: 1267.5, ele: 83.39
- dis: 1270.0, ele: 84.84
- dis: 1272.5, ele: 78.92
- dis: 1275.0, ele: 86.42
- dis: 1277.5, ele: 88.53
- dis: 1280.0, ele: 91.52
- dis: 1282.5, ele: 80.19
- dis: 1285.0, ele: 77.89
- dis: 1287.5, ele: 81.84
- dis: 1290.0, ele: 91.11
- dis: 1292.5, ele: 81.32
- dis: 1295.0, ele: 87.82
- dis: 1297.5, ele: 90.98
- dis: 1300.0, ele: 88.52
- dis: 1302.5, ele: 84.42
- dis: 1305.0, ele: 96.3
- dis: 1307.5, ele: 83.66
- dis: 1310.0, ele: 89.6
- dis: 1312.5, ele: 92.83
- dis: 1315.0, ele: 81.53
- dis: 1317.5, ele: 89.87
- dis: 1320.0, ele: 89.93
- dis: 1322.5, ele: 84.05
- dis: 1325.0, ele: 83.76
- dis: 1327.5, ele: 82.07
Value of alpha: 2.92 km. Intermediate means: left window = 84.3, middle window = 80.2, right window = 85.8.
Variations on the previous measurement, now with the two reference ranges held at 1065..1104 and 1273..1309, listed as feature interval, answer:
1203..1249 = 1.2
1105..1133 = 0.3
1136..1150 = 0.3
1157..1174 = 0.9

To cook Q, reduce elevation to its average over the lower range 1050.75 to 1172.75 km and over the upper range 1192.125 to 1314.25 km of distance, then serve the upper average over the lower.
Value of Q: 1.0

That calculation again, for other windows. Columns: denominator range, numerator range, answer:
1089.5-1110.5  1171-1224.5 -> 0.93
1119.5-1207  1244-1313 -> 1.06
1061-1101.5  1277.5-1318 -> 1.02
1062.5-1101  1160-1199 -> 0.96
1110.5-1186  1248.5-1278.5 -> 1.02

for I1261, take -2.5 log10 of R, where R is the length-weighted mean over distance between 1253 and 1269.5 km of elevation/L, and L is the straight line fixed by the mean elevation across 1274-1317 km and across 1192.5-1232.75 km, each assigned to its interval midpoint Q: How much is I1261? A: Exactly -0.01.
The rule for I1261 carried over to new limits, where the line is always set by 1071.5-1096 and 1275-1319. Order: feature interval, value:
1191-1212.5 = 0.15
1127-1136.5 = 0.03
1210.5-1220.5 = 0.04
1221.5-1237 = 0.03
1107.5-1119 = -0.01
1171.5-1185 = 0.01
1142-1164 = 0.06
